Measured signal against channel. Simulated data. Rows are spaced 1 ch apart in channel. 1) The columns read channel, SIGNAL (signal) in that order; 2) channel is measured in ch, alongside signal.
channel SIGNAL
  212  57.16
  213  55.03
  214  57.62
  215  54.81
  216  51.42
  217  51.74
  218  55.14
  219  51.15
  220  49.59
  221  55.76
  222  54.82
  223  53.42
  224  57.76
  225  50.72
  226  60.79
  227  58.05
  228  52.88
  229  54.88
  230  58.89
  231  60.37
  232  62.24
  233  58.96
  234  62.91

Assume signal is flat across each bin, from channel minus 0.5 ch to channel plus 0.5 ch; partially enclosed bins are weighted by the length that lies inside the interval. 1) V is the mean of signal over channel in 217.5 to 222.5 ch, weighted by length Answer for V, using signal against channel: 53.3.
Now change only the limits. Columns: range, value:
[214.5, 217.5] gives 52.7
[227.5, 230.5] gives 55.6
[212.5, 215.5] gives 55.8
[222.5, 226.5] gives 55.7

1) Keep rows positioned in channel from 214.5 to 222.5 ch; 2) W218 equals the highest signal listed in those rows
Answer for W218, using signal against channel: 55.76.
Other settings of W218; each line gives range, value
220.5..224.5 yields 57.76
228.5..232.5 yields 62.24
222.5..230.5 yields 60.79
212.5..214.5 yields 57.62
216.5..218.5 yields 55.14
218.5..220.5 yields 51.15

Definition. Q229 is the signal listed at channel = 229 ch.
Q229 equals 54.88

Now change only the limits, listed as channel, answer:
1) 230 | 58.89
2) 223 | 53.42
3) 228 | 52.88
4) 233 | 58.96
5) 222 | 54.82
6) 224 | 57.76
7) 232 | 62.24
